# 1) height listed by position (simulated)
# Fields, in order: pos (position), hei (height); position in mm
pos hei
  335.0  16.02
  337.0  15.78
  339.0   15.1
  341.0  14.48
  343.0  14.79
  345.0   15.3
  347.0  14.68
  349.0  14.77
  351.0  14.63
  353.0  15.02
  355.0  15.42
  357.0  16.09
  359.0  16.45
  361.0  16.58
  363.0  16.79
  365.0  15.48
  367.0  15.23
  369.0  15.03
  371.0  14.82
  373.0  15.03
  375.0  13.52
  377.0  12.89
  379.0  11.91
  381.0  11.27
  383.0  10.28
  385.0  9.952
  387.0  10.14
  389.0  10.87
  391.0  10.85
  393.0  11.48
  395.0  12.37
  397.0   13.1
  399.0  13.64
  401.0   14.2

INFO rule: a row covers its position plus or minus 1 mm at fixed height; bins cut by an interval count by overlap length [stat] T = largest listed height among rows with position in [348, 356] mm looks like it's 15.42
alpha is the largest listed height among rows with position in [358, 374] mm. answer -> 16.79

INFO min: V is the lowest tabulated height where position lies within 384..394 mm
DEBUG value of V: 9.952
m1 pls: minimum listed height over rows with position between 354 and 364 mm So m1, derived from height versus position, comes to 15.42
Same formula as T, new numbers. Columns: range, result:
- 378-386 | 11.91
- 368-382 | 15.03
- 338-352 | 15.3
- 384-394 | 11.48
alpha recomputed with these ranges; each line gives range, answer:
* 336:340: 15.78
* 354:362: 16.58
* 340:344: 14.79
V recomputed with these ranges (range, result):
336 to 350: 14.48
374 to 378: 12.89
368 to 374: 14.82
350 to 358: 14.63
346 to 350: 14.68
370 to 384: 10.28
